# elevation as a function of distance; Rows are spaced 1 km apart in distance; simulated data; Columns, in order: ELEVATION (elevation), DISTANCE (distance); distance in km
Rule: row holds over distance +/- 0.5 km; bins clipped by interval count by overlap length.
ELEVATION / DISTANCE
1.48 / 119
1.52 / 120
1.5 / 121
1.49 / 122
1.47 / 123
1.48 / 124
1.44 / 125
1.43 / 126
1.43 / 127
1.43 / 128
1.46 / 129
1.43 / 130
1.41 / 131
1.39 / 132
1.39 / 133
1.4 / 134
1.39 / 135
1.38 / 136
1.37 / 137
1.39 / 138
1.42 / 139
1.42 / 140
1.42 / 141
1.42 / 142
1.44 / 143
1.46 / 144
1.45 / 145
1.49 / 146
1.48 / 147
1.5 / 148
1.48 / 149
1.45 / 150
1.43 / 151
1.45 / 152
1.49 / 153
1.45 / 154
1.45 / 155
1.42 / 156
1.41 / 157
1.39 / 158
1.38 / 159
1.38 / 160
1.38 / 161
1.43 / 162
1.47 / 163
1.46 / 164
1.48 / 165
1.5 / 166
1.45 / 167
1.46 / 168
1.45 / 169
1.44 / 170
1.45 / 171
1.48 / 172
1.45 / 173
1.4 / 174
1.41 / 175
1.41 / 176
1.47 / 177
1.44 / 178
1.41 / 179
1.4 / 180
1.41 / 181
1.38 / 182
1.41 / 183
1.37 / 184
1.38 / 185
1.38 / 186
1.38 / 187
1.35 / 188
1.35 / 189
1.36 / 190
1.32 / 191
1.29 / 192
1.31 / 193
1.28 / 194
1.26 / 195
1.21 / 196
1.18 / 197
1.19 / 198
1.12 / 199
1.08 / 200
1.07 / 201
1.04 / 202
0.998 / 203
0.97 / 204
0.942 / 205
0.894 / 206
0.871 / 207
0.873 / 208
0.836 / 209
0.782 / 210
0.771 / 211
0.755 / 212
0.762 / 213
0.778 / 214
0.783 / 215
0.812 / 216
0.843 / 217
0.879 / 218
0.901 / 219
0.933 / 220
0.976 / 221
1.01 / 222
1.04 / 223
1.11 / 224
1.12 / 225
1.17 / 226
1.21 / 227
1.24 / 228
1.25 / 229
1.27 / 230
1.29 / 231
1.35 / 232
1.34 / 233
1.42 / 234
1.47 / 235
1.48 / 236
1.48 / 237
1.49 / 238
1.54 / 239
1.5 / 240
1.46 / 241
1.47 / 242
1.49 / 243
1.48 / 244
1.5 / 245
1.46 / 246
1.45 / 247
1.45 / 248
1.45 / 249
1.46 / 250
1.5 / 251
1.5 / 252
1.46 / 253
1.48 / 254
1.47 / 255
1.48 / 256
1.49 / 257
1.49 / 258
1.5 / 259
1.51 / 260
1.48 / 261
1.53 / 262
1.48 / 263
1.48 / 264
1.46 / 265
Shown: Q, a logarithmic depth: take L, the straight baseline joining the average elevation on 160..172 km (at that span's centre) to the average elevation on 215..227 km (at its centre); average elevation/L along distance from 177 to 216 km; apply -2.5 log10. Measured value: 0.06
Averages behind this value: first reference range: 1.45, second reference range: 0.983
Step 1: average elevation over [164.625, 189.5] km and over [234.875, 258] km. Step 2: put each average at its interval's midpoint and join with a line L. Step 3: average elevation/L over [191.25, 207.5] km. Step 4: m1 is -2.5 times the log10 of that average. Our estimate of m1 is 0.28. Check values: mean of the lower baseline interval 1.42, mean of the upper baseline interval 1.48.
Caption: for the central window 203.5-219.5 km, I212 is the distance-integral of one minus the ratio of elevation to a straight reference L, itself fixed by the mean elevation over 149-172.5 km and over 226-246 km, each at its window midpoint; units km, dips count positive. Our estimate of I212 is 6.5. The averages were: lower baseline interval 1.44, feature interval 0.841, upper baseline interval 1.4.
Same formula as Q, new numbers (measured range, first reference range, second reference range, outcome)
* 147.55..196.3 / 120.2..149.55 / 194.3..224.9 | -0.176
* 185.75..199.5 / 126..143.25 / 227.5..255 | 0.114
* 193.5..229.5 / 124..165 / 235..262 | 0.415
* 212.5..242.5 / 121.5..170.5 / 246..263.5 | 0.239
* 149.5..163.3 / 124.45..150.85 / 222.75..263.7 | 0.000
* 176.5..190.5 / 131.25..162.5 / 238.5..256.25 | 0.040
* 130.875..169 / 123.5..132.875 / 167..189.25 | -0.007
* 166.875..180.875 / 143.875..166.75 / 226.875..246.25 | 0.002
